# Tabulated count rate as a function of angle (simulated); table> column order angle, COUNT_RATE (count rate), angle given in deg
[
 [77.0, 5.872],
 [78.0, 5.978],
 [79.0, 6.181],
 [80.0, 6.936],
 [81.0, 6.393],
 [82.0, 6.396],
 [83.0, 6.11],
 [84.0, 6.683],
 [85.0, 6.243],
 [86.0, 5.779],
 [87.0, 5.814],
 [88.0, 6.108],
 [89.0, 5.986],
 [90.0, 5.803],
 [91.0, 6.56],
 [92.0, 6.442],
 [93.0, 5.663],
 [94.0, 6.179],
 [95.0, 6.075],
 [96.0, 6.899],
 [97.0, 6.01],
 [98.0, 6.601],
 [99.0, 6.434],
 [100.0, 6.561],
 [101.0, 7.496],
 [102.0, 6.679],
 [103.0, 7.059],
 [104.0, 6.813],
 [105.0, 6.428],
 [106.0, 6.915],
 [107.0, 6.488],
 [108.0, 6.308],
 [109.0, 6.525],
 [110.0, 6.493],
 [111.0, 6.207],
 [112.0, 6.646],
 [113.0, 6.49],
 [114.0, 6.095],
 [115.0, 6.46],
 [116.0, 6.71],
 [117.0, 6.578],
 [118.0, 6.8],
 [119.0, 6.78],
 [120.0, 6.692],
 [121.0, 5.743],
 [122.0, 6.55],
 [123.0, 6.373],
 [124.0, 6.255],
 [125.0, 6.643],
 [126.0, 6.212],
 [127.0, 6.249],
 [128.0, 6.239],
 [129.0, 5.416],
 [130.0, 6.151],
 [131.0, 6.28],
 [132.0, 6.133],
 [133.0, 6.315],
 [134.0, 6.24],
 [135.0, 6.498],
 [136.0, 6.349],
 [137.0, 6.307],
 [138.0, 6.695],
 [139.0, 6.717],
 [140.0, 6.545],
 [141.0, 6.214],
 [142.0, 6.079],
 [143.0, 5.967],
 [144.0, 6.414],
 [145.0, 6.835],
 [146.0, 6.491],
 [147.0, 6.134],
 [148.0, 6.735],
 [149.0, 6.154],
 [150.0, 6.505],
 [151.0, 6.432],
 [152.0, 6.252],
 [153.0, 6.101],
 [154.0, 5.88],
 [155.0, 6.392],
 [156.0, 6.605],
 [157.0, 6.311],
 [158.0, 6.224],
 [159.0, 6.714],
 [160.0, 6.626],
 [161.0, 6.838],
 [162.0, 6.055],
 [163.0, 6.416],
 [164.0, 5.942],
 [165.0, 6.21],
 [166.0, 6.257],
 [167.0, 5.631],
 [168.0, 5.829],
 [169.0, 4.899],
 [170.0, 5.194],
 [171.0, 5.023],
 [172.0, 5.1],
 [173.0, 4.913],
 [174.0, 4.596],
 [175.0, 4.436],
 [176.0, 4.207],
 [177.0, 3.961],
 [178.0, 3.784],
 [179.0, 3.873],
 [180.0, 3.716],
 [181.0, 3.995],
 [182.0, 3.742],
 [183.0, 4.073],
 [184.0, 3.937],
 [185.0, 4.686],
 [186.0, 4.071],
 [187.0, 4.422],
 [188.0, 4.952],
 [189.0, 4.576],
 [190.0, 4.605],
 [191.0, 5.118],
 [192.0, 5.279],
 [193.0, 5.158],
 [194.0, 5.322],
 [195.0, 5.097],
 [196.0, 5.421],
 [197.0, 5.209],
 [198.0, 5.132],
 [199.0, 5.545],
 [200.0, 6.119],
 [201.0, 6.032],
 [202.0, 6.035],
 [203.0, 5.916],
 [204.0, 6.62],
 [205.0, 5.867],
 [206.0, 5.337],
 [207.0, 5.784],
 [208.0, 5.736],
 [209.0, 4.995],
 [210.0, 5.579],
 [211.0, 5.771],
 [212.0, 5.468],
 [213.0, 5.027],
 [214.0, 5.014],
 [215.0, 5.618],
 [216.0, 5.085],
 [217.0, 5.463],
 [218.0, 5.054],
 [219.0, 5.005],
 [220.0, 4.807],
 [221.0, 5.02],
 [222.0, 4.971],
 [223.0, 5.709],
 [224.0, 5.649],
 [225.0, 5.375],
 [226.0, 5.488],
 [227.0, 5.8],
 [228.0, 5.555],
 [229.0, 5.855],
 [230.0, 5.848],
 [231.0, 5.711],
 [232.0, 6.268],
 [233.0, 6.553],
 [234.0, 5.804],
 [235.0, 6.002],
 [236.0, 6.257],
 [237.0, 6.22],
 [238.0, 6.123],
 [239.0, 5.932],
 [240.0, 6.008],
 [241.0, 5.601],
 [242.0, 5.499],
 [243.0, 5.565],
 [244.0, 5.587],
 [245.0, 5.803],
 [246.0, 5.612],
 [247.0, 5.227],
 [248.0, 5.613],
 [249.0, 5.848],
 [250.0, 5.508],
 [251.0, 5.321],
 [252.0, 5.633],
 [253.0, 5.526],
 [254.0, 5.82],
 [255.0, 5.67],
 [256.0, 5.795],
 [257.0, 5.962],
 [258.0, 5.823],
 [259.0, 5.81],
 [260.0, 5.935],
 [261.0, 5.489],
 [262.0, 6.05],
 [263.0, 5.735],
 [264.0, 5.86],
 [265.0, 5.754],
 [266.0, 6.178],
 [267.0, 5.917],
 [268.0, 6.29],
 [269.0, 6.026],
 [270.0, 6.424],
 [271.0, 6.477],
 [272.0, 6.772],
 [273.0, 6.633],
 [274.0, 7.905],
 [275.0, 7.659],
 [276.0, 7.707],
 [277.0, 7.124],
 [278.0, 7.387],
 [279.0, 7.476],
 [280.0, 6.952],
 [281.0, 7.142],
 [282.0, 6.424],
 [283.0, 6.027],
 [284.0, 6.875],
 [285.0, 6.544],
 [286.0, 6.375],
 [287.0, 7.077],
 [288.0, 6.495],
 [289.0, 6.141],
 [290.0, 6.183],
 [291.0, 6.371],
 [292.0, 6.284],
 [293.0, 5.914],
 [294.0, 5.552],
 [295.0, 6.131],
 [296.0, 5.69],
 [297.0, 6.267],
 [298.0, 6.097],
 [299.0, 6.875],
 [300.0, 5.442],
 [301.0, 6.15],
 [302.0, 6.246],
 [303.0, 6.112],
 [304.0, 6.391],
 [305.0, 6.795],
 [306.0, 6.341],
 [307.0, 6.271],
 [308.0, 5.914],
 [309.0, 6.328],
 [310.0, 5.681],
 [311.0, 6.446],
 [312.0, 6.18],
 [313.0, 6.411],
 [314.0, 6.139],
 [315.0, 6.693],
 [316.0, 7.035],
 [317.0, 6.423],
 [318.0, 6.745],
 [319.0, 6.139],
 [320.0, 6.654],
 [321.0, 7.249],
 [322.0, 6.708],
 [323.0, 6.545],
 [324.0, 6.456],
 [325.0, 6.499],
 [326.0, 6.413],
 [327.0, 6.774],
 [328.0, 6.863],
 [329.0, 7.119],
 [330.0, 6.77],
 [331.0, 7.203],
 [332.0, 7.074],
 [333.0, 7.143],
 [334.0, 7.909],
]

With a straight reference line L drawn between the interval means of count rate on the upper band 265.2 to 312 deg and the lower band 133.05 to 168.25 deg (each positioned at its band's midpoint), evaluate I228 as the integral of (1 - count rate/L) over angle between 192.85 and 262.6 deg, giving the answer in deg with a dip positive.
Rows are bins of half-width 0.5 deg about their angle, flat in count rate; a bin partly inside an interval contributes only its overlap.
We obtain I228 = 8.4 deg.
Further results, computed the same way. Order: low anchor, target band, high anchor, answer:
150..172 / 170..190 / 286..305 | 5.7 deg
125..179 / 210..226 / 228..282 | 2.1 deg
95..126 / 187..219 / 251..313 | 5.1 deg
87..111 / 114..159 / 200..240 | -1.2 deg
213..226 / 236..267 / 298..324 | -0.7 deg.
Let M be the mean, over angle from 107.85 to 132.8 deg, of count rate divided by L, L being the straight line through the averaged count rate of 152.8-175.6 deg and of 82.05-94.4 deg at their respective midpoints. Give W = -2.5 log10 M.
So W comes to -0.06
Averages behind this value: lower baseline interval 6.12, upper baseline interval 5.82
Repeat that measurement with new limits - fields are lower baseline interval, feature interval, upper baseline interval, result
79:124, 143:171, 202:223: -0.048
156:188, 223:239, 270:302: -0.005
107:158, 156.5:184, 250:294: 0.221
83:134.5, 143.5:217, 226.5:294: 0.152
